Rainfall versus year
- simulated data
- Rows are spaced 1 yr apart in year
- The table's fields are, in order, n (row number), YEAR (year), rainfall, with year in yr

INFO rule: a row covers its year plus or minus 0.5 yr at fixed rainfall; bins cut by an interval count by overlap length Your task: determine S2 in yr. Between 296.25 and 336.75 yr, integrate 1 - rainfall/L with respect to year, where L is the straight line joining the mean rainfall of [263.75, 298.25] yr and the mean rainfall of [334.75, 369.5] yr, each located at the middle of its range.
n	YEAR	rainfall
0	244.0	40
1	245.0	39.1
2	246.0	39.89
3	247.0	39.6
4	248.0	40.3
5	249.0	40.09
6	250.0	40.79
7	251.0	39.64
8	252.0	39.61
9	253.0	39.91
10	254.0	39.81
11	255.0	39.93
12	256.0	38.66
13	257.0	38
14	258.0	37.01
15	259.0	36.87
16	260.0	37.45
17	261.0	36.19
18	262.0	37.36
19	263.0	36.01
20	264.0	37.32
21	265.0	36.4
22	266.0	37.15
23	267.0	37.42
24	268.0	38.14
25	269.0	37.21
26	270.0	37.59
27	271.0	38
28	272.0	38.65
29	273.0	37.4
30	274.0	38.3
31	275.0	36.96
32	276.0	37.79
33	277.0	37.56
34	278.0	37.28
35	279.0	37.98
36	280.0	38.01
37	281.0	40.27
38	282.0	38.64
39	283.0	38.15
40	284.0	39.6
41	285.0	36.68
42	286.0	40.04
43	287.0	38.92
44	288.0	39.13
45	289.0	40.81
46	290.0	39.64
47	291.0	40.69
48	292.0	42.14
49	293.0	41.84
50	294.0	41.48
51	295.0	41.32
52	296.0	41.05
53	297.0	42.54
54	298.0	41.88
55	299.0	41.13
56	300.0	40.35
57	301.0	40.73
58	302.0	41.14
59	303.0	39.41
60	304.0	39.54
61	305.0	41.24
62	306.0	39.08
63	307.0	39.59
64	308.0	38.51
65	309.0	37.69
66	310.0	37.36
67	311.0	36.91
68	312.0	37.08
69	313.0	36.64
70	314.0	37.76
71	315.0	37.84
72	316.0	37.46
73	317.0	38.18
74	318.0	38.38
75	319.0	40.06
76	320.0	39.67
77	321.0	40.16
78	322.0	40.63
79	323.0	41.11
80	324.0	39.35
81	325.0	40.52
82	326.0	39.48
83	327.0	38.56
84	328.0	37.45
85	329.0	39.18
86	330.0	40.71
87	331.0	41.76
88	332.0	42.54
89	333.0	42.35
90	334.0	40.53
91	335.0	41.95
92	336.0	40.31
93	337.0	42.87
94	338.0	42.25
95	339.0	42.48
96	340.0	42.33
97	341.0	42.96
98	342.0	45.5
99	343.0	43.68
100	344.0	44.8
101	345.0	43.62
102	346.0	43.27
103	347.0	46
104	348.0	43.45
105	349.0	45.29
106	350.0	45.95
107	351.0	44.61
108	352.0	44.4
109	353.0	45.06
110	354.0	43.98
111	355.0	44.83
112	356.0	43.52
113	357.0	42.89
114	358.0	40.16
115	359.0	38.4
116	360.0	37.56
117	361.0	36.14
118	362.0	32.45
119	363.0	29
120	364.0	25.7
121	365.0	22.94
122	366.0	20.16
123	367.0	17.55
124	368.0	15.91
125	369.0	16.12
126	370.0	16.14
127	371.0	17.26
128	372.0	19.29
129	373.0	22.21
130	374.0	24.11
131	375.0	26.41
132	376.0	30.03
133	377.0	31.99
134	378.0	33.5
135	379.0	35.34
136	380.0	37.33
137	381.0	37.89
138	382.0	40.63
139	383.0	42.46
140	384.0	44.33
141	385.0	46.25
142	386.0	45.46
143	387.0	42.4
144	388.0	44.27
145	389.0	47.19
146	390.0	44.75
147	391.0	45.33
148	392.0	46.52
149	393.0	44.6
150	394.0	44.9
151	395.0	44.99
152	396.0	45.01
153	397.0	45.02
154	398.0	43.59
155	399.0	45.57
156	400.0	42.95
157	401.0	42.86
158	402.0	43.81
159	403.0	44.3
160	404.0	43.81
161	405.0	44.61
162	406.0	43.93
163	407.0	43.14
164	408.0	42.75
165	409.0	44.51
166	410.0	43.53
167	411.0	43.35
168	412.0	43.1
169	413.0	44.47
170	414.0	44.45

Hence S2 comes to -1.2 yr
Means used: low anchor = 39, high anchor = 38.2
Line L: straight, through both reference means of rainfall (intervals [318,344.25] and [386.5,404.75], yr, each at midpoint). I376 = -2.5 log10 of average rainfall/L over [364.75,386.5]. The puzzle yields 0.43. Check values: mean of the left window 41.2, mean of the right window 44.5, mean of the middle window 29.3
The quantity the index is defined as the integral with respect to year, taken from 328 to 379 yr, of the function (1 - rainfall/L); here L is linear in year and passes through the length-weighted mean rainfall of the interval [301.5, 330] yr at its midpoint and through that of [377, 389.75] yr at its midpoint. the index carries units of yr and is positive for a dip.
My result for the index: 5.02 yr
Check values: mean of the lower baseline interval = 39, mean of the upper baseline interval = 41.1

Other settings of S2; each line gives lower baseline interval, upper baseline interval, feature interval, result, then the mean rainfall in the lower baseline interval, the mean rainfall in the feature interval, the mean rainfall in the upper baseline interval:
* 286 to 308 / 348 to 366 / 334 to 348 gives -1.44 yr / 40.6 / 43.1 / 38.6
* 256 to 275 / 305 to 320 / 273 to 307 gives -1.70 yr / 37.4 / 39.7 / 38.2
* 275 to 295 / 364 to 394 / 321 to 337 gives -1.80 yr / 39.3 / 40.5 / 33.1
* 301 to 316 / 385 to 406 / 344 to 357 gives -0.92 yr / 38.6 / 44.4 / 44.6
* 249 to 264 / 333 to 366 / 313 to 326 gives 0.24 yr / 38.4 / 39.2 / 40.6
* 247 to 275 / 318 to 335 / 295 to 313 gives -0.06 yr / 38.2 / 39.7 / 40.2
